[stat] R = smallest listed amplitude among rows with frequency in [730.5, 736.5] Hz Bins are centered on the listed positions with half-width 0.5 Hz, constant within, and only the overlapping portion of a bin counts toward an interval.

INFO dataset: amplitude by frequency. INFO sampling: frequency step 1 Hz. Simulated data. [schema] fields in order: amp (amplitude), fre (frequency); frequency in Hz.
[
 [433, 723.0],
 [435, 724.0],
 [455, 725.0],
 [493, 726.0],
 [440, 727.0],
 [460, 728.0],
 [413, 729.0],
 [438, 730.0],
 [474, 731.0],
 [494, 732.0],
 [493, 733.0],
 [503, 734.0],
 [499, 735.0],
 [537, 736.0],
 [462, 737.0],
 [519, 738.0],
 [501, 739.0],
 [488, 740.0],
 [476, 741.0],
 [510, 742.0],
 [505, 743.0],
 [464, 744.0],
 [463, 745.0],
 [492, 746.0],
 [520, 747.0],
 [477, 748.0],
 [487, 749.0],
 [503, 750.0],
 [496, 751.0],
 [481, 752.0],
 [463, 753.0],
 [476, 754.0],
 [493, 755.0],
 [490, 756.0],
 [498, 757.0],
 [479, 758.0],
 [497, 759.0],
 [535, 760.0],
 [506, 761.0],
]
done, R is 474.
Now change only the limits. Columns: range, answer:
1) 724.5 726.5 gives 455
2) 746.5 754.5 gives 463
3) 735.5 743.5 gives 462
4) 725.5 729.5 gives 413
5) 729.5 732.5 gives 438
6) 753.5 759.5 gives 476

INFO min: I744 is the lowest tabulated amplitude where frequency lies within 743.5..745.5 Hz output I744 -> 463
